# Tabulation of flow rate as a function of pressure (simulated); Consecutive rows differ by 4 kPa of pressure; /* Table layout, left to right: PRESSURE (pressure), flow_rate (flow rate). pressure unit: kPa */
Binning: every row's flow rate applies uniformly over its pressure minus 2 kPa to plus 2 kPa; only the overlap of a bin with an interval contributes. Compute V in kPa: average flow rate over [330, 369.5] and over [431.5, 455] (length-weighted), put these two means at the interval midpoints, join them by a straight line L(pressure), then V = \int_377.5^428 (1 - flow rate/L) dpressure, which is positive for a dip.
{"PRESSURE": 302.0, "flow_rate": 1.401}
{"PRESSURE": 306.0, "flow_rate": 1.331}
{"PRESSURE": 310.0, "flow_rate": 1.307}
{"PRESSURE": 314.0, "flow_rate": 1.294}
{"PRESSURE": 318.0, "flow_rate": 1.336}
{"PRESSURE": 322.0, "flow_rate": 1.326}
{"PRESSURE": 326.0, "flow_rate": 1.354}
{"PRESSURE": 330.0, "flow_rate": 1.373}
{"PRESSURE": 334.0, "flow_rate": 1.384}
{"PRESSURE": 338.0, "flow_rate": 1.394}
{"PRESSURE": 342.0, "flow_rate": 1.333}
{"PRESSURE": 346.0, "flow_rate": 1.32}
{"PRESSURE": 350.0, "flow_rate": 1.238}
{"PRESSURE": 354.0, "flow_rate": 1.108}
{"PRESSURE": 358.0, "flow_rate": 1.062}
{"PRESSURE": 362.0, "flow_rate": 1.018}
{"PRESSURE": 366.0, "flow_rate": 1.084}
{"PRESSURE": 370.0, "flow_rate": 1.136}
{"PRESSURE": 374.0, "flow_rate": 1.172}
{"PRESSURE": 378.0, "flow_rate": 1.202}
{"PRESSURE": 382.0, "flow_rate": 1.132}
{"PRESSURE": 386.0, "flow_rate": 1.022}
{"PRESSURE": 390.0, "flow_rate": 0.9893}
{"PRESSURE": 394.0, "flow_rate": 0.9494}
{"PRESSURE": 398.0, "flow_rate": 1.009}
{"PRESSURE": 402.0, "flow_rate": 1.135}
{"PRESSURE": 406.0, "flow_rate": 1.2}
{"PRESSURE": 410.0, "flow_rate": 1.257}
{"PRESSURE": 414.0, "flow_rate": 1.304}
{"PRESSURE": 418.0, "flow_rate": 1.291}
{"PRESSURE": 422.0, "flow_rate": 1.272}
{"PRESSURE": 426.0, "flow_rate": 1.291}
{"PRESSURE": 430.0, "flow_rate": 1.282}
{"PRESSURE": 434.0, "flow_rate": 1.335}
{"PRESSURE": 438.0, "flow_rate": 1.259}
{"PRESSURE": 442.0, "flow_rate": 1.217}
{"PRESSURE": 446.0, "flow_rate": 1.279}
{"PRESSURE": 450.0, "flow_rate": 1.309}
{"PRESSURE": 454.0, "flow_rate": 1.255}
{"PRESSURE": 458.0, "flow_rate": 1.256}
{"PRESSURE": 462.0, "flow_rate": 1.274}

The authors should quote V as 3.88 kPa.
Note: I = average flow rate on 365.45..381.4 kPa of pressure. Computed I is 1.15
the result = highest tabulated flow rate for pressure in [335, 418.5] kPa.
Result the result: 1.394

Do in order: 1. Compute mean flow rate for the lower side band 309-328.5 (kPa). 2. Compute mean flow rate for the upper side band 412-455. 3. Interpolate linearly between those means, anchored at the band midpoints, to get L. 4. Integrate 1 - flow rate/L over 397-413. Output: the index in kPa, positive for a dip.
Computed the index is 1.53 kPa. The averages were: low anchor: 1.33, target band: 1.17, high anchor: 1.28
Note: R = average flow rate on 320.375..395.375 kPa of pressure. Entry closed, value 1.19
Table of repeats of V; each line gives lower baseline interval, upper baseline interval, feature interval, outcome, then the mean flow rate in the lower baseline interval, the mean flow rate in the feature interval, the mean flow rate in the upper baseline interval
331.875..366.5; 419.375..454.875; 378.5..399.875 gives 3.7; 1.22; 1.03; 1.28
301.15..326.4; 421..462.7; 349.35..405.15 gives 9.2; 1.33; 1.09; 1.28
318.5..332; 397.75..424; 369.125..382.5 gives 1.1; 1.35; 1.17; 1.22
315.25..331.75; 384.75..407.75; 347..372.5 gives 1.7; 1.34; 1.12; 1.05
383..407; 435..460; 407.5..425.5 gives -2.3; 1.05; 1.28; 1.27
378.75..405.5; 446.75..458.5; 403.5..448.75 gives -3.6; 1.06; 1.27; 1.28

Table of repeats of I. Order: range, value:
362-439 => 1.17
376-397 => 1.06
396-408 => 1.11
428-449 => 1.28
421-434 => 1.29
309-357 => 1.31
